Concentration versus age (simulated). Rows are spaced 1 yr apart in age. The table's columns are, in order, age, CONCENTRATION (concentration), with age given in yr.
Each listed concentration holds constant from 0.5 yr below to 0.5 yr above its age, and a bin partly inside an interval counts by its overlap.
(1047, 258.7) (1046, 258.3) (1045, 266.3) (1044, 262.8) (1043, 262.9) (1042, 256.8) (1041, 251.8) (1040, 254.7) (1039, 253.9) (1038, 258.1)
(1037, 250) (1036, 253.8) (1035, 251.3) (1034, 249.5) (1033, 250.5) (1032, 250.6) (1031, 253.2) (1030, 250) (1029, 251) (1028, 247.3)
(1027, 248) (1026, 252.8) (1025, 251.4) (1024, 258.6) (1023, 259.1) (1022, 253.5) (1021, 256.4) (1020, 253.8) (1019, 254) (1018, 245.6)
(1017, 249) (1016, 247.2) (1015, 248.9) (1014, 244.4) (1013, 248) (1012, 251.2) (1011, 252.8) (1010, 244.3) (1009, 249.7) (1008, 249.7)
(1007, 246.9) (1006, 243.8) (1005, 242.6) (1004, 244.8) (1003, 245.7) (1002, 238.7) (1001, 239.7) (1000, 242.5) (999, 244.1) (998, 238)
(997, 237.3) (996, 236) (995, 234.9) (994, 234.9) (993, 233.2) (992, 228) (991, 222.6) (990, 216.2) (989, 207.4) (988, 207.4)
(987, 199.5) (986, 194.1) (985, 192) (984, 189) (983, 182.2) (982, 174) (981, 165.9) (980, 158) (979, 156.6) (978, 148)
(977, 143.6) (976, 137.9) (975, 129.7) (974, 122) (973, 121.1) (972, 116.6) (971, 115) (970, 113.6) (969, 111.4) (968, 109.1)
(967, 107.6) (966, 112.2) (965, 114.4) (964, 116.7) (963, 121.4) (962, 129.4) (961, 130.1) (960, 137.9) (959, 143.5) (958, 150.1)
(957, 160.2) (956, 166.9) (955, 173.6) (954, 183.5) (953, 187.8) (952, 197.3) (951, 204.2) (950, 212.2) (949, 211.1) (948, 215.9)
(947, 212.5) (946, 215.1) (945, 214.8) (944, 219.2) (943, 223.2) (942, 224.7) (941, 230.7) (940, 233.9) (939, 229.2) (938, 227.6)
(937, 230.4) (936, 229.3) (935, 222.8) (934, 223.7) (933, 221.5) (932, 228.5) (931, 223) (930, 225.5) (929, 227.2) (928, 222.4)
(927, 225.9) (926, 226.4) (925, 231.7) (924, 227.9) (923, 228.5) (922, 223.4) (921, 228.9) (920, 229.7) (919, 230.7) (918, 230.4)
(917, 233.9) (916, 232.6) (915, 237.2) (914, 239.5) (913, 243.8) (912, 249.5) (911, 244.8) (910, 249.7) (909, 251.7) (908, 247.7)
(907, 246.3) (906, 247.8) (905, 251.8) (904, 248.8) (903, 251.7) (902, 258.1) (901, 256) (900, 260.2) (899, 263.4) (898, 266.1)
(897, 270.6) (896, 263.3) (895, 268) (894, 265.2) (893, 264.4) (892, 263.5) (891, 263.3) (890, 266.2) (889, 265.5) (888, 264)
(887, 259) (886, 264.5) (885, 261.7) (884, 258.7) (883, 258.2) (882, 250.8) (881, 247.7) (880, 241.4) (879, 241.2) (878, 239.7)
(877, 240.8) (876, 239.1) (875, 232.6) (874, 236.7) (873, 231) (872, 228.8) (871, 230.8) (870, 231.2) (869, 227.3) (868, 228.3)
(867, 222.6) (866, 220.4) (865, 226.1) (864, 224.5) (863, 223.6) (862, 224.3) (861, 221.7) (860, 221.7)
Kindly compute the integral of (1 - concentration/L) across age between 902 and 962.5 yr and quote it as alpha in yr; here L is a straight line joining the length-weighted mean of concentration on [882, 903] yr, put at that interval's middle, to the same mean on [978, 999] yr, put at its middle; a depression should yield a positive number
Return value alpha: 5.5 yr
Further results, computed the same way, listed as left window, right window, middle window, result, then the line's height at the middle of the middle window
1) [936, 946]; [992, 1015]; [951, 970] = 7.2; 231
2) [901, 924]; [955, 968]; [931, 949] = -4.3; 181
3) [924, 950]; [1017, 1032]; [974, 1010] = 4.9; 242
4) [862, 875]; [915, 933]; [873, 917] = -4.7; 228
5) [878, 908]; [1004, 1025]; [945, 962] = 4.9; 254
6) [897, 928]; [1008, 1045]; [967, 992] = 8.9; 248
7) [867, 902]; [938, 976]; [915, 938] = -3.0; 202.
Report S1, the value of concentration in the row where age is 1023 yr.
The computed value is 259.1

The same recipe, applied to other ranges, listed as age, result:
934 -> 223.7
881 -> 247.7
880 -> 241.4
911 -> 244.8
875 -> 232.6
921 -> 228.9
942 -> 224.7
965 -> 114.4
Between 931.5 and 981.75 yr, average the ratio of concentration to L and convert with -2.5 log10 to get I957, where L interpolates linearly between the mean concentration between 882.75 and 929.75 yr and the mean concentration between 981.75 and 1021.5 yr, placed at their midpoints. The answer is 0.36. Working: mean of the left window 248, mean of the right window 233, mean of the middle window 172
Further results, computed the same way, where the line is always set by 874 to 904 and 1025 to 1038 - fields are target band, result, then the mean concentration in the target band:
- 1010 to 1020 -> 0.01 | 249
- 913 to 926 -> 0.11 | 232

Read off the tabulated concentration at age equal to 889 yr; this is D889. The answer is 265.5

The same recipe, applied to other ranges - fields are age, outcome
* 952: 197.3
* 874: 236.7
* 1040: 254.7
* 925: 231.7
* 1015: 248.9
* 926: 226.4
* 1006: 243.8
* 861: 221.7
